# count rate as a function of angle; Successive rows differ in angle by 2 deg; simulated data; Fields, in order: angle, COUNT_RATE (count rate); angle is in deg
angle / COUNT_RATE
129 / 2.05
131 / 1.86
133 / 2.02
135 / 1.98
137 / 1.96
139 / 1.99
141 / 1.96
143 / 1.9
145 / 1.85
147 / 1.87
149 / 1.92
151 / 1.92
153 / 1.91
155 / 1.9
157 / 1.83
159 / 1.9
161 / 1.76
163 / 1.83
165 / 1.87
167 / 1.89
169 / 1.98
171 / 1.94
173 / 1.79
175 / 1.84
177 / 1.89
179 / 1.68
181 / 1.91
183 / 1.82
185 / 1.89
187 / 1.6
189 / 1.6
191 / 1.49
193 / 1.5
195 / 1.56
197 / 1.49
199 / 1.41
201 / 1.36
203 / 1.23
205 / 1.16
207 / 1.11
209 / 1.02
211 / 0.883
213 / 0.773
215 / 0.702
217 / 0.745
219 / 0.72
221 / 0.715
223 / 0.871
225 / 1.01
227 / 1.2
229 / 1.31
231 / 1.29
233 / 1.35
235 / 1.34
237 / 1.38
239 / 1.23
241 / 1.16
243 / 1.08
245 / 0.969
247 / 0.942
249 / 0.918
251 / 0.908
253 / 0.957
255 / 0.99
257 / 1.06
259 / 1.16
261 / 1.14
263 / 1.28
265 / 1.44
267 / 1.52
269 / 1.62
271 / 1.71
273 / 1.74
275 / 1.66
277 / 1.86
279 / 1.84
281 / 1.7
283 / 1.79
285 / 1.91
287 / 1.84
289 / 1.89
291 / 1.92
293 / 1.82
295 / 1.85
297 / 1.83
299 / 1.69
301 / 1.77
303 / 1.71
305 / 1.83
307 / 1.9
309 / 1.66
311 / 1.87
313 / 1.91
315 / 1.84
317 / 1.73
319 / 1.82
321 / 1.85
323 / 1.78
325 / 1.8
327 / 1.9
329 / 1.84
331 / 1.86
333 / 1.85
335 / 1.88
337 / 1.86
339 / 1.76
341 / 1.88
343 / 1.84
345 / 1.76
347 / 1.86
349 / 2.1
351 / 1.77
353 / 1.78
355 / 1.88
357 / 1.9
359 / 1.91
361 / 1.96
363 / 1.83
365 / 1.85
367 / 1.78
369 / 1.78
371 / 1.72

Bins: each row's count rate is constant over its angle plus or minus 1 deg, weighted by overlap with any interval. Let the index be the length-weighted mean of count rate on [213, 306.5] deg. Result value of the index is 1.37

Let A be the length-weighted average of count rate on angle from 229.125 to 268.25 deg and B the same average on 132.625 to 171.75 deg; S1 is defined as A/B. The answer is 0.61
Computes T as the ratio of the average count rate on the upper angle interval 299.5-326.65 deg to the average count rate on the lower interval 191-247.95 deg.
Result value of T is 1.60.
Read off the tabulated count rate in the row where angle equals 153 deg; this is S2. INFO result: 1.91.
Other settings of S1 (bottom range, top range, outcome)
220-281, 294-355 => 1.45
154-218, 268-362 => 1.18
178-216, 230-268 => 0.84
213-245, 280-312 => 1.71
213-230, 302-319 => 2.01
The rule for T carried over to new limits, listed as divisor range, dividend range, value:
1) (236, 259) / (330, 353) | 1.75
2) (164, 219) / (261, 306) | 1.17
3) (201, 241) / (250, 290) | 1.41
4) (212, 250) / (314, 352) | 1.78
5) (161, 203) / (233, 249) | 0.68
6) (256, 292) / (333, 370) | 1.15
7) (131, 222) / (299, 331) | 1.13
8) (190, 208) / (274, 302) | 1.32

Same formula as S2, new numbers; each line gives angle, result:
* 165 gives 1.87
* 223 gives 0.871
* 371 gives 1.72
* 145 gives 1.85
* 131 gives 1.86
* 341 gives 1.88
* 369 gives 1.78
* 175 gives 1.84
